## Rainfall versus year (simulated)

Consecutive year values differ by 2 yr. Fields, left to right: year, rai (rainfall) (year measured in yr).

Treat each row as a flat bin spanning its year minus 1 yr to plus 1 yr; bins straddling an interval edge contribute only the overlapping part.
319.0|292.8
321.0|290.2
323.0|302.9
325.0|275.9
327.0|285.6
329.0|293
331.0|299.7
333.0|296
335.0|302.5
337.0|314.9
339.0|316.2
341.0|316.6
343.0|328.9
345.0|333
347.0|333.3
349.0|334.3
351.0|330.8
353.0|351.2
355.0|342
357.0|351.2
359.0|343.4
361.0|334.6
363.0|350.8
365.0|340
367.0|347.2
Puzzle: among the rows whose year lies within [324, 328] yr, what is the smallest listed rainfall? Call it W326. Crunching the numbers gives 275.9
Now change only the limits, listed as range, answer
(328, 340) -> 293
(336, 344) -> 314.9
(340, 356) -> 316.6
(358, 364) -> 334.6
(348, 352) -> 330.8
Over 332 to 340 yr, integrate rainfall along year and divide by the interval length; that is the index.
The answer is 307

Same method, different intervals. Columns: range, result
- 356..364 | 345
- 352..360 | 347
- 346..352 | 333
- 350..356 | 341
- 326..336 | 295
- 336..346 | 322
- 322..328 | 288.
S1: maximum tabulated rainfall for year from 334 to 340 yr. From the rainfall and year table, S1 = 316.2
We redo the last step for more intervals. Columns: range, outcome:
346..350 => 334.3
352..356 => 351.2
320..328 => 302.9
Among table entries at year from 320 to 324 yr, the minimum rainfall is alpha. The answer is 290.2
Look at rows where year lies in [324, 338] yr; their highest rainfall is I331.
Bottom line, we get 314.9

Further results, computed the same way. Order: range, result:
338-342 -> 316.6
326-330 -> 293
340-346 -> 333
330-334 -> 299.7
